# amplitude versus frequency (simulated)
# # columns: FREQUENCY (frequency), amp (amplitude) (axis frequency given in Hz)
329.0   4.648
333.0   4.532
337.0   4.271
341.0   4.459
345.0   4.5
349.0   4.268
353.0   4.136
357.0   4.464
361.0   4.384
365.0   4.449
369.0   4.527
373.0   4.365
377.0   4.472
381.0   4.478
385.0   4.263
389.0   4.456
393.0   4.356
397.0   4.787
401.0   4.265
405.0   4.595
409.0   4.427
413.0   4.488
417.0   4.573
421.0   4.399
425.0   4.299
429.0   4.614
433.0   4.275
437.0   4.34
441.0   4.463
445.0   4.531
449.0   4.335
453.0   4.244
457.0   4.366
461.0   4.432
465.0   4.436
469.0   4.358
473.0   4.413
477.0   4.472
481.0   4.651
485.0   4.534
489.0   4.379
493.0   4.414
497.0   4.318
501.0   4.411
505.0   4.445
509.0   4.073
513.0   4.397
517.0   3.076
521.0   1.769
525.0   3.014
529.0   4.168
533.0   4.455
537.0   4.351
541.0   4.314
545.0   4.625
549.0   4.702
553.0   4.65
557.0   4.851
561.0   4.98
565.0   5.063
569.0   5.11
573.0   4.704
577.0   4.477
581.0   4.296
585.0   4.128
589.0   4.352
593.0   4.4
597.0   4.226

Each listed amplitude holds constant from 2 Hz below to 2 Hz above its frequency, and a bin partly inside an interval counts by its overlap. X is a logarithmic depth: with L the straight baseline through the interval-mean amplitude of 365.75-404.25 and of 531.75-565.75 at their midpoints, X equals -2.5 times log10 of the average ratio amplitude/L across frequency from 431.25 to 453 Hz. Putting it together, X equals 0.035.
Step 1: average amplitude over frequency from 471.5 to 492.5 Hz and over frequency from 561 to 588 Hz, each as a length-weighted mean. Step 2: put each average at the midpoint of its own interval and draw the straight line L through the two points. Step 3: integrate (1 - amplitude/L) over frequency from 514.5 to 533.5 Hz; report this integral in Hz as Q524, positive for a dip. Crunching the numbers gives 5.5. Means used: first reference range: 4.49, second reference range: 4.65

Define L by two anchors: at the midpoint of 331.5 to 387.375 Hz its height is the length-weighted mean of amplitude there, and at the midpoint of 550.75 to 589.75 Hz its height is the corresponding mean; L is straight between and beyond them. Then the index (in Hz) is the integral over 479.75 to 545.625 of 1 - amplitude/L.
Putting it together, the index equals 7.6 Hz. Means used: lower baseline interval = 4.4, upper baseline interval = 4.67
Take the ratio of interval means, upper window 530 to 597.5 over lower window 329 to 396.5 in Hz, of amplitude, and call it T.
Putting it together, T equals 1.04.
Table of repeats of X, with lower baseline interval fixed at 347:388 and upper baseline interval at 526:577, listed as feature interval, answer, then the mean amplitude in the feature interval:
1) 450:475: 0.033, 4.37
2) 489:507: 0.039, 4.39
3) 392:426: -0.009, 4.47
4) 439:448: 0.001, 4.48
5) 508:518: 0.172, 3.9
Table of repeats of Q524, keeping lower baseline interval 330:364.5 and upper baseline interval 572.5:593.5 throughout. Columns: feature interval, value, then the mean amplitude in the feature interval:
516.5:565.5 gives 2.4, 4.16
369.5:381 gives -0.2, 4.44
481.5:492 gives -0.2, 4.48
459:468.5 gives -0.1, 4.42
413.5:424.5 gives -0.2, 4.46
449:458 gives 0.2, 4.3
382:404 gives -0.3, 4.44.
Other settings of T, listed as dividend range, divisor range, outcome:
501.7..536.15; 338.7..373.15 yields 0.85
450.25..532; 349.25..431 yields 0.93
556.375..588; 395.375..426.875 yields 1.05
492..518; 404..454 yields 0.95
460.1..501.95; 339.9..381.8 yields 1.01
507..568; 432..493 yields 0.95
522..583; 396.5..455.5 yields 1.01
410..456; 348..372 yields 1.01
